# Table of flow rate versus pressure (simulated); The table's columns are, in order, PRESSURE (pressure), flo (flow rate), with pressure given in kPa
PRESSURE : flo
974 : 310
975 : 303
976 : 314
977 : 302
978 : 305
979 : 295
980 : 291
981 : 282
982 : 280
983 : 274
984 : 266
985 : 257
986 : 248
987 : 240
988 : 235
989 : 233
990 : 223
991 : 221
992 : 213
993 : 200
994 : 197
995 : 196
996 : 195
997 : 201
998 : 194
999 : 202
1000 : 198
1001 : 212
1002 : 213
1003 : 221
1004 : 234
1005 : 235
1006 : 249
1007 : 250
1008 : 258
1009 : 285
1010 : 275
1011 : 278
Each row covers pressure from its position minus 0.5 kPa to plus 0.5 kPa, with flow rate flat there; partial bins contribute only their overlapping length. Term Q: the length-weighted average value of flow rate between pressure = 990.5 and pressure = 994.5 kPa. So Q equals 208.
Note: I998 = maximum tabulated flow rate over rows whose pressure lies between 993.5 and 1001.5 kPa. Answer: 212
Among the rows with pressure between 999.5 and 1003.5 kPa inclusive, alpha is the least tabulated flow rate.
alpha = 198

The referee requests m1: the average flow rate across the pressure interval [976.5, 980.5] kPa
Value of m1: 298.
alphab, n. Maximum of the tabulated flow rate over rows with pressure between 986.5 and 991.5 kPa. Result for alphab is 240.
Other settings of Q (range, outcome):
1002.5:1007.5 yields 238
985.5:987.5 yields 244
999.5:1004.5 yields 216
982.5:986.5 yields 261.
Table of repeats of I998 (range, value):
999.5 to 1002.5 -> 213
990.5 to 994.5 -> 221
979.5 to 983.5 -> 291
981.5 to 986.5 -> 280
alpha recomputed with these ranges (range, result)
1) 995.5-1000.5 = 194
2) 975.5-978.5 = 302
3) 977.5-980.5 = 291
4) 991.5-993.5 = 200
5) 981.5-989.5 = 233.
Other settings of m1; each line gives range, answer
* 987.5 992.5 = 225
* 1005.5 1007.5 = 250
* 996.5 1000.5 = 199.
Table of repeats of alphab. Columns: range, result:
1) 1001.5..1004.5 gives 234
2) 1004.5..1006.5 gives 249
